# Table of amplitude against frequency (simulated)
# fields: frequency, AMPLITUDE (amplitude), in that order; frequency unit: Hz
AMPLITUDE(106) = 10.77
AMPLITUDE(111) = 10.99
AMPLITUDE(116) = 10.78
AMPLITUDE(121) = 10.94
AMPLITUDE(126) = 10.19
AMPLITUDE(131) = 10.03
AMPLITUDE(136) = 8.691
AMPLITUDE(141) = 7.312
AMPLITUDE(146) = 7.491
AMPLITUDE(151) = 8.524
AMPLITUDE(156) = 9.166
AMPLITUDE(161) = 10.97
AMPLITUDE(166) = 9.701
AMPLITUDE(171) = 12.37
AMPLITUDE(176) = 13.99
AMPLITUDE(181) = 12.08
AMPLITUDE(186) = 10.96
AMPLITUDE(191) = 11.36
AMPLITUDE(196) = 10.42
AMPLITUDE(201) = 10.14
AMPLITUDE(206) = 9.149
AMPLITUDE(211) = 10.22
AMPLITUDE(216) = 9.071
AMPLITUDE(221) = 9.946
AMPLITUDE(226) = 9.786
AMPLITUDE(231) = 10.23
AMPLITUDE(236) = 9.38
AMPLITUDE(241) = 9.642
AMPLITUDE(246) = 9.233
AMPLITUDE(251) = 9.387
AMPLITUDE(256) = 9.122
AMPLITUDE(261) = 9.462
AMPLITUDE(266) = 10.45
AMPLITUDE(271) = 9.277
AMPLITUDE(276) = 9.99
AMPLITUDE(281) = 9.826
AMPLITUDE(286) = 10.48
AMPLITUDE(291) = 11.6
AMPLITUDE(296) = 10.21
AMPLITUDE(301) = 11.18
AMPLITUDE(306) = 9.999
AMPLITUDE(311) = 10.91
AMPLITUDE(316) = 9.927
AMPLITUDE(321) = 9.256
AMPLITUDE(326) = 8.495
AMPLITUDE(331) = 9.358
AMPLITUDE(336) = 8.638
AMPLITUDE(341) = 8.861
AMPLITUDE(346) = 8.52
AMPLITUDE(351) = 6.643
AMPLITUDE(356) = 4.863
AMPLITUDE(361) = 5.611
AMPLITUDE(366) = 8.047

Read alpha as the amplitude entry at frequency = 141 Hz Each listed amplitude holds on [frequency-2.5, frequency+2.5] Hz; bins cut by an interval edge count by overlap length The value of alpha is 7.312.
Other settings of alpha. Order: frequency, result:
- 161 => 10.97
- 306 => 9.999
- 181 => 12.08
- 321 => 9.256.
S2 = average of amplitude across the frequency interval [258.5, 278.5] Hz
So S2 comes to 9.79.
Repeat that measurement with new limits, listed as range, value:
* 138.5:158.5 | 8.12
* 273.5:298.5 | 10.4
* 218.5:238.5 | 9.84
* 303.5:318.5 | 10.3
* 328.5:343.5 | 8.95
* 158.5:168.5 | 10.3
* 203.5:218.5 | 9.48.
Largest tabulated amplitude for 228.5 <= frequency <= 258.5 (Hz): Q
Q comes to 10.23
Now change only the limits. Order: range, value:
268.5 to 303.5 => 11.6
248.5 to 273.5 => 10.45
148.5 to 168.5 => 10.97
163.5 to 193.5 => 13.99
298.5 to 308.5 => 11.18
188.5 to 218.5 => 11.36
